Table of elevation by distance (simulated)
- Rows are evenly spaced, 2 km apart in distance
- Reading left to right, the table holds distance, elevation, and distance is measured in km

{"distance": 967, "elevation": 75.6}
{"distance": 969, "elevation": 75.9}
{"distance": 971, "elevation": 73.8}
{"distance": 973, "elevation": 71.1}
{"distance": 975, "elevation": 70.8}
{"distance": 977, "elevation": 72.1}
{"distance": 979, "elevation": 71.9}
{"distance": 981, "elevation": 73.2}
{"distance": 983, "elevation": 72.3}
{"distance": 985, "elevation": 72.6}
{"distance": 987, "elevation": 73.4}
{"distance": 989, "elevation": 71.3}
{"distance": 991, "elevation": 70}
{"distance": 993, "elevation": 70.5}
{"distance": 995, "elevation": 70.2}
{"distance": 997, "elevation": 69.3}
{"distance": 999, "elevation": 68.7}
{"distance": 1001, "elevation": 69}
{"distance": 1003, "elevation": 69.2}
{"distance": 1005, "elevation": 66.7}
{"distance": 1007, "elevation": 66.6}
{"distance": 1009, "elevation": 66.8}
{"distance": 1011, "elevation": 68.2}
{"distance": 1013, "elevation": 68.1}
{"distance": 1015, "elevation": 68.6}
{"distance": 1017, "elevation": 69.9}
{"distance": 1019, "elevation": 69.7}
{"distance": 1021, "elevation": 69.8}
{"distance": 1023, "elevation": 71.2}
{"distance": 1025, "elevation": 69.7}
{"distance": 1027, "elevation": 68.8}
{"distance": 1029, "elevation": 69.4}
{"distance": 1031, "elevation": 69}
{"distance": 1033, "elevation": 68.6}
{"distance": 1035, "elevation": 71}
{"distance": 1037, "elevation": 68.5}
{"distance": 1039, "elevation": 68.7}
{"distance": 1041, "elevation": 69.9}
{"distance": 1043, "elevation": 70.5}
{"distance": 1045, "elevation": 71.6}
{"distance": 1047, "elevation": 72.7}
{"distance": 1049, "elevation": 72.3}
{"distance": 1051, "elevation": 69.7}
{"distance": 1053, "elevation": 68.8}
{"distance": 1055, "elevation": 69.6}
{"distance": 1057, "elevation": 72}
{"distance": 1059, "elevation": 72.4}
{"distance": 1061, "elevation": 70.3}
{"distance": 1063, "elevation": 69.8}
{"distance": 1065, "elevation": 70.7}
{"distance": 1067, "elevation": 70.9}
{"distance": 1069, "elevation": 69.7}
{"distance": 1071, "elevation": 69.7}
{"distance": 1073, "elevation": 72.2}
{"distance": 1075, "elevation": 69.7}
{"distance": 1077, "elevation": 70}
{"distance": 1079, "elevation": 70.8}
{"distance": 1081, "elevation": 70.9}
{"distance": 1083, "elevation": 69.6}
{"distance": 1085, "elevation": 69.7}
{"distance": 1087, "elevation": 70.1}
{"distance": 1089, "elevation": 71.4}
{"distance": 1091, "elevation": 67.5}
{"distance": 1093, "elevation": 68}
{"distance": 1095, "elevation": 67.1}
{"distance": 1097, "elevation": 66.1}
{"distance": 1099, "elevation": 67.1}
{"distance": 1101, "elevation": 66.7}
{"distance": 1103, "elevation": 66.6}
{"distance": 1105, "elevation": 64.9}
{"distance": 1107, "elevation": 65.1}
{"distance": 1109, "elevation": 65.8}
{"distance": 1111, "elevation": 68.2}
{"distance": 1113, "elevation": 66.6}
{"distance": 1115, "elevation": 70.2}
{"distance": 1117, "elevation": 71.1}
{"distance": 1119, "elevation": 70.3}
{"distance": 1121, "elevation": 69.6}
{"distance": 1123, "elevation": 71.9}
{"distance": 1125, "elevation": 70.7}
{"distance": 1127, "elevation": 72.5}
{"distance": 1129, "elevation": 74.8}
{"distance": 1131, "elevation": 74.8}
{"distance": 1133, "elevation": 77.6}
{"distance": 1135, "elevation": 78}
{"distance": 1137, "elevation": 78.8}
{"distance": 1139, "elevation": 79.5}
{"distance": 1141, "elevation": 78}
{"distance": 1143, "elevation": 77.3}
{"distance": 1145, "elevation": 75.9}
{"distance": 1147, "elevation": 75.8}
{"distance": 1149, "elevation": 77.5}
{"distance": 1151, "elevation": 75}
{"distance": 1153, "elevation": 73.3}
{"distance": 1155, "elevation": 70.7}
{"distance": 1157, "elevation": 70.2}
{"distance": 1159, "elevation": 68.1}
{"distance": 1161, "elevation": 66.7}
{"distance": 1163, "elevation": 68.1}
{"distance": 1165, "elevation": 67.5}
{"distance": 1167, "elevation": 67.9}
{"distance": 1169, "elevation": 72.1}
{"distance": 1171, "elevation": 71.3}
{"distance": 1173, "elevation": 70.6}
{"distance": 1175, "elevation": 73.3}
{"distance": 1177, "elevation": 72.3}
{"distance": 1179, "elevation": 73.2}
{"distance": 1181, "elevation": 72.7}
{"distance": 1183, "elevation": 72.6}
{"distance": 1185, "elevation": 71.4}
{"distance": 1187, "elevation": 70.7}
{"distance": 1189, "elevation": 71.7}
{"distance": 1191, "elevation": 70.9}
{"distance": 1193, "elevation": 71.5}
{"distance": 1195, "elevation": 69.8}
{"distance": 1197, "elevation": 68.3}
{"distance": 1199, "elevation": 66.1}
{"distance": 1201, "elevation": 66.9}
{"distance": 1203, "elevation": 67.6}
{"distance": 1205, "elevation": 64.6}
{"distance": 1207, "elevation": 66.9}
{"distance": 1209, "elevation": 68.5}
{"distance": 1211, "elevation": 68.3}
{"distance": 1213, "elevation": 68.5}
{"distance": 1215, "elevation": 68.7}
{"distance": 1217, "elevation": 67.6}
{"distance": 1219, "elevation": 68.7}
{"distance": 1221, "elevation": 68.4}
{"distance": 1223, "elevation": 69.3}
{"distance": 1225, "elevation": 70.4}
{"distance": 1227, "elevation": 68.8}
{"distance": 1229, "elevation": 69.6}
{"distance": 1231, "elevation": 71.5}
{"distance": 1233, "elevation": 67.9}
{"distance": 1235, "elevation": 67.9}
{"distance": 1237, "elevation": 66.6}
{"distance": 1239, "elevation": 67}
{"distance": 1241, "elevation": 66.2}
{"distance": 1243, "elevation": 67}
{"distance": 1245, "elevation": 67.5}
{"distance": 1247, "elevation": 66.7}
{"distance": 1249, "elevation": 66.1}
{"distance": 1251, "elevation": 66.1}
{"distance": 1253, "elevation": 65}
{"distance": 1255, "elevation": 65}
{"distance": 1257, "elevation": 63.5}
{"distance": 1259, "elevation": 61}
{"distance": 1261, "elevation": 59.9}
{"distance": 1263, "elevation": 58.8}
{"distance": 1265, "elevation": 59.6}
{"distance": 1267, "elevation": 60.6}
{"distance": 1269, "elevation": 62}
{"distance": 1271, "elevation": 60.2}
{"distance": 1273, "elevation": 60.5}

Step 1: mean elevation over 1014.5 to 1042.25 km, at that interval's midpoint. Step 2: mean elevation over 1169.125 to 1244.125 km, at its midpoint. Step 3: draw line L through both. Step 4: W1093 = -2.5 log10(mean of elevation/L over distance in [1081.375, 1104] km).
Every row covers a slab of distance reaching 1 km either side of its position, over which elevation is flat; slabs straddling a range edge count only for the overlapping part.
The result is 0.02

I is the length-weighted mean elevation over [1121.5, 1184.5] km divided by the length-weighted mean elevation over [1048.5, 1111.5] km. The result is 1.06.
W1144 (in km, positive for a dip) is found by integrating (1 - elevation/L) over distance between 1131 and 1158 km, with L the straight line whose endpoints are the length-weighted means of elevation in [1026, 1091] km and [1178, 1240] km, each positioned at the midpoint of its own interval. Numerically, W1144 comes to -2.5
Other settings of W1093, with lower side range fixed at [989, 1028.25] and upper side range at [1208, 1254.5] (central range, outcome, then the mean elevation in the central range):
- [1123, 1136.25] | -0.09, 74.6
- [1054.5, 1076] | -0.03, 70.7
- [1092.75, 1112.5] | 0.03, 66.5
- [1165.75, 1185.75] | -0.05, 71.7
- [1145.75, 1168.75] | -0.04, 71.1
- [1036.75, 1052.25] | -0.03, 70.6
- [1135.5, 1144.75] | -0.15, 78.2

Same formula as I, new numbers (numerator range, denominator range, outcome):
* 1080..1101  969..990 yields 0.95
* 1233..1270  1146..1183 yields 0.90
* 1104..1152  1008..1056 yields 1.05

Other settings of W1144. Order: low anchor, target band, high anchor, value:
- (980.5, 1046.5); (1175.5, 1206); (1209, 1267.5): -1.4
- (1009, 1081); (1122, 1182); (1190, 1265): -4.3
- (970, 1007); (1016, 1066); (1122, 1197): 0.8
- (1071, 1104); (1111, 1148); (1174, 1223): -2.5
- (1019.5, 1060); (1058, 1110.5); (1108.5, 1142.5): 2.0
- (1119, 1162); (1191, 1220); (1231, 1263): 0.3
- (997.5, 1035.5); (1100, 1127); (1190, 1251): 0.0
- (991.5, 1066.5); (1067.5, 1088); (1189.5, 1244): -0.3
